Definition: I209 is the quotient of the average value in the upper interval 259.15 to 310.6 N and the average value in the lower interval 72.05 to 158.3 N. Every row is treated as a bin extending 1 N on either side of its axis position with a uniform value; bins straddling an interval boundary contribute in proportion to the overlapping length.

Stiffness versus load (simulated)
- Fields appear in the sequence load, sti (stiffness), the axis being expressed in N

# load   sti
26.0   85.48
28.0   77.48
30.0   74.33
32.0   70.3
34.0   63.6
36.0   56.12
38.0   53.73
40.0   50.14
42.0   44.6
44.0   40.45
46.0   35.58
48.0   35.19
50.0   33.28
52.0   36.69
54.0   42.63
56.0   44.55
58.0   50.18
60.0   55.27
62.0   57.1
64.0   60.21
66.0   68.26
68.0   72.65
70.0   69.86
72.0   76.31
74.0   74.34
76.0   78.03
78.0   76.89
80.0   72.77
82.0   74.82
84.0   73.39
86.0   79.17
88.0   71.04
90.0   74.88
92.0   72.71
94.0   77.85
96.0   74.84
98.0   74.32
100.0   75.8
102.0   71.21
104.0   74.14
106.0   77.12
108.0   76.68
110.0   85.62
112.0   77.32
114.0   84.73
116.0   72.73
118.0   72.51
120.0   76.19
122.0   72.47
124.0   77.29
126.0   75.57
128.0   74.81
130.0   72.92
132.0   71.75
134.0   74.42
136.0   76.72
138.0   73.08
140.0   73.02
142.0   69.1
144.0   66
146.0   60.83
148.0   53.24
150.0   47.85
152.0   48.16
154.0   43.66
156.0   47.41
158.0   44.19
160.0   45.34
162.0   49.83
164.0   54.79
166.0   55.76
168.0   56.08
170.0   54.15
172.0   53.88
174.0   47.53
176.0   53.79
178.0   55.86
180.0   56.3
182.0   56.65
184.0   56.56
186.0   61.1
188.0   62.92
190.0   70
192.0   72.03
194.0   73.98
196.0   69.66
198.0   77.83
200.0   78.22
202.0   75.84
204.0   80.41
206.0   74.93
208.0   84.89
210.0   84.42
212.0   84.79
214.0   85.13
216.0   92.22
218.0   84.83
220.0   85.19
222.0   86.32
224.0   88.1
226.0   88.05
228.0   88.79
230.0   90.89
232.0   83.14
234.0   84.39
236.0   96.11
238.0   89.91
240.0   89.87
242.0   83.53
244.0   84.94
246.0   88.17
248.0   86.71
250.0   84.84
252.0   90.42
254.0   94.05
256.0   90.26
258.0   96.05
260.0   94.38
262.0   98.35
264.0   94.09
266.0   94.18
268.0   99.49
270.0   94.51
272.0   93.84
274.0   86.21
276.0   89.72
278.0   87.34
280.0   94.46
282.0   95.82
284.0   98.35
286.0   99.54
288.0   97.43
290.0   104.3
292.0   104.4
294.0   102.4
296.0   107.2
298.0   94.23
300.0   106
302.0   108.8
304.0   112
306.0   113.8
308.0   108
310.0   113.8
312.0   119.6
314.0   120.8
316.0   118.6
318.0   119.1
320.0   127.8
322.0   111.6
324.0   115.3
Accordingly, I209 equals 1.4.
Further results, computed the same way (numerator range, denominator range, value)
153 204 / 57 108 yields 0.83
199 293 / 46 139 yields 1.30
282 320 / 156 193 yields 1.95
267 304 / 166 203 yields 1.57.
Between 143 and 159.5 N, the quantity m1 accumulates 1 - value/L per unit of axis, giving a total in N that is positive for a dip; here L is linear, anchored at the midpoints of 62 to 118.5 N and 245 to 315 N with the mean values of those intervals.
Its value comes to 6.2 N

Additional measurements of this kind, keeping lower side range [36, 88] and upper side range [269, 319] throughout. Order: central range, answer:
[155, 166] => 4.1 N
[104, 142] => -2.9 N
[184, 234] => 4.3 N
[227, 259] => 1.6 N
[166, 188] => 6.9 N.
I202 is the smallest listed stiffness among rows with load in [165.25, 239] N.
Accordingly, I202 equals 47.53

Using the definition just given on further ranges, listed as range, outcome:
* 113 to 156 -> 43.66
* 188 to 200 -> 62.92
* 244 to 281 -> 84.84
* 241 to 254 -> 83.53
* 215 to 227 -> 84.83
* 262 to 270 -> 94.09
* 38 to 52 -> 33.28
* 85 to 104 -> 71.04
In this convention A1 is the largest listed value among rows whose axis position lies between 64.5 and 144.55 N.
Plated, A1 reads 85.62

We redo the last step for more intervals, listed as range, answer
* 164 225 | 92.22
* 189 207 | 80.41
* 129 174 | 76.72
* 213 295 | 104.4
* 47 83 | 78.03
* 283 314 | 120.8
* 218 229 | 88.79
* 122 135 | 77.29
